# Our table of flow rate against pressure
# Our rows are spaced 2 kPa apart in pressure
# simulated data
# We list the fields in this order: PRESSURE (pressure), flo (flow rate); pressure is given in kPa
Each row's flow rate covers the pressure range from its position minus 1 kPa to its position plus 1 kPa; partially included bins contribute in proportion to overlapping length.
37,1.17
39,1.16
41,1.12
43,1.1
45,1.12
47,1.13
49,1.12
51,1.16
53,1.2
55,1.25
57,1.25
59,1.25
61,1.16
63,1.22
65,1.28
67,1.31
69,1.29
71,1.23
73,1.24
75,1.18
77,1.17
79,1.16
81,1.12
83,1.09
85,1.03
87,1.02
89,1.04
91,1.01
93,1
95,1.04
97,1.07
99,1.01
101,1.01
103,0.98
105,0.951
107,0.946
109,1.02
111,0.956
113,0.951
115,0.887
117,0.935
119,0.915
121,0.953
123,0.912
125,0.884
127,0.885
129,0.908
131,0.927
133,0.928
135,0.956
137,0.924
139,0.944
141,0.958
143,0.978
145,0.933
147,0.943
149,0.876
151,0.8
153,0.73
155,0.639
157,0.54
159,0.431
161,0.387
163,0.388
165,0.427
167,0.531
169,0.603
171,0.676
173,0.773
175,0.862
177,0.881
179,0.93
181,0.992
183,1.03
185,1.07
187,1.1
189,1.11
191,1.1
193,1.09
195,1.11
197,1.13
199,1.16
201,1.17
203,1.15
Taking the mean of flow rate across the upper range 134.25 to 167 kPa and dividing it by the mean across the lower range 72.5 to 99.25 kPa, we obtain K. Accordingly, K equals 0.68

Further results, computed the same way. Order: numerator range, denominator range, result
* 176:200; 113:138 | 1.15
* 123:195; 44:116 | 0.76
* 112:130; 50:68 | 0.74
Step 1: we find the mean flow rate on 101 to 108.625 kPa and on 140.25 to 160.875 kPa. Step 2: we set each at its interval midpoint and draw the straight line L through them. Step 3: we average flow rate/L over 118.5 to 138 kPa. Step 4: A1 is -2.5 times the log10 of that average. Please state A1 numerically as -0.07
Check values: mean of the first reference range 0.971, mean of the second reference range 0.764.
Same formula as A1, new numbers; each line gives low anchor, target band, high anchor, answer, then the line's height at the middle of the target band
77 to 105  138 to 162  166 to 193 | 0.24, 0.951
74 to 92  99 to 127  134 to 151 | 0.07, 1.01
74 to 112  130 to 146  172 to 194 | 0.08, 1.02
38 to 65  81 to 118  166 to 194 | 0.08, 1.08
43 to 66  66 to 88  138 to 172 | -0.08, 1.08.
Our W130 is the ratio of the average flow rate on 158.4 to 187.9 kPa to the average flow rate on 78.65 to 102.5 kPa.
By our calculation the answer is 0.71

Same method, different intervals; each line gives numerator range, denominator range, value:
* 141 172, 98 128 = 0.71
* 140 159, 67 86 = 0.68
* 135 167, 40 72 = 0.61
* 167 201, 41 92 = 0.83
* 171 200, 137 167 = 1.42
